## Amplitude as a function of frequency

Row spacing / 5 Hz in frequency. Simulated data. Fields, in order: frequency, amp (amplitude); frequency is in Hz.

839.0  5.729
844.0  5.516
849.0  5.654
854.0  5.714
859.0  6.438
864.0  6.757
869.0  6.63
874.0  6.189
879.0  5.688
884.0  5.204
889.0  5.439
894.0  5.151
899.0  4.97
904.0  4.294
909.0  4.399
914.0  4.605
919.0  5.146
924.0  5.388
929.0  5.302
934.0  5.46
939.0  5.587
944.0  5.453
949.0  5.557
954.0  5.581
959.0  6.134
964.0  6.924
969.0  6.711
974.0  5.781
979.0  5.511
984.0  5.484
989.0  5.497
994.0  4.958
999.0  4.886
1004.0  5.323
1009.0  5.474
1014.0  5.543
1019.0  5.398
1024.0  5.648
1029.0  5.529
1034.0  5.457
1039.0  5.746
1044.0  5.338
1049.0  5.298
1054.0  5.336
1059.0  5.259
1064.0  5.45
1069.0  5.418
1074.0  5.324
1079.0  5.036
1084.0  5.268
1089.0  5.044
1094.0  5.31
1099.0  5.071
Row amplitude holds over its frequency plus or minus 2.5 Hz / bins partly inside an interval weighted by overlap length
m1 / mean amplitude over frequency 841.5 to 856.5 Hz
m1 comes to 5.63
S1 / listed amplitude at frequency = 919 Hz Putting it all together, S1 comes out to 5.146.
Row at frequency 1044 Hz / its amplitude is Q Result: 5.338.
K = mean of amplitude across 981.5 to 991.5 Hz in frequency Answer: 5.49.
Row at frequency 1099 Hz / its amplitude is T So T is 5.071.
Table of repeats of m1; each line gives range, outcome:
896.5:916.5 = 4.57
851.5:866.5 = 6.3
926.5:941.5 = 5.45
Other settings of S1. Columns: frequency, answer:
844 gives 5.516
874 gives 6.189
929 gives 5.302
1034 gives 5.457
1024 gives 5.648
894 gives 5.151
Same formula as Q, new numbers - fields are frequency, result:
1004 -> 5.323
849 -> 5.654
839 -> 5.729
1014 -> 5.543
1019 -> 5.398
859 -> 6.438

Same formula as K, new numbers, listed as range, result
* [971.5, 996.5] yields 5.45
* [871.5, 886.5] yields 5.69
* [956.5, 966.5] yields 6.53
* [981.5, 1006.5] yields 5.23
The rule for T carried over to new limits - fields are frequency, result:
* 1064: 5.45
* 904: 4.294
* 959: 6.134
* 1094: 5.31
